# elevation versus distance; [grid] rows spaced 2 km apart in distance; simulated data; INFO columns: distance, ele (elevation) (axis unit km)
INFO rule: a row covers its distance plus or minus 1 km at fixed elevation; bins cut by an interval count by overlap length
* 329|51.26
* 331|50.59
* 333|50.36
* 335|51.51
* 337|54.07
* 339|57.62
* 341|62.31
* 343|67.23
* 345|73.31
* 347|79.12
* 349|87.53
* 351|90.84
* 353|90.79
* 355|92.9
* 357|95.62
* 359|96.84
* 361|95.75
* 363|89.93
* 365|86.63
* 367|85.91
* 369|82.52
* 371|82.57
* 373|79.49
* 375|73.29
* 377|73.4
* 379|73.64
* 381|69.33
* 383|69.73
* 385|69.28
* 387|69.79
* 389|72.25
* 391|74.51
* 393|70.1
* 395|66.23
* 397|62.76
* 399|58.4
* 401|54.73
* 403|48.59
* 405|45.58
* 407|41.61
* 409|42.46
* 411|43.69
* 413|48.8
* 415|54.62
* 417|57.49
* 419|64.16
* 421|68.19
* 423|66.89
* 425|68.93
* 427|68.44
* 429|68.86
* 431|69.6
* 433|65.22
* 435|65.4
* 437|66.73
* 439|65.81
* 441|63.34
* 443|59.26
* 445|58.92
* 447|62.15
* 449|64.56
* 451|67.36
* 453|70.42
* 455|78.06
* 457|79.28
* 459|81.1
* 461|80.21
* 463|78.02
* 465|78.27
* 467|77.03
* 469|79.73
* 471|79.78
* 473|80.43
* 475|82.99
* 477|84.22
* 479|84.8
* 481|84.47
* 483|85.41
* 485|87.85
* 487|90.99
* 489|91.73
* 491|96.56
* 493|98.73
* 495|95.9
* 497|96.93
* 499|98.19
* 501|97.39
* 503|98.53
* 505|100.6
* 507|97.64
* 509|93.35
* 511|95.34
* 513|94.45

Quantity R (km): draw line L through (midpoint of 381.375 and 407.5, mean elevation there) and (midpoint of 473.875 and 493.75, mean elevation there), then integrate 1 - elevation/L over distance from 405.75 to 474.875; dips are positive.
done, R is 8.6 km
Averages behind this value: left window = 62.4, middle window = 66.7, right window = 88.6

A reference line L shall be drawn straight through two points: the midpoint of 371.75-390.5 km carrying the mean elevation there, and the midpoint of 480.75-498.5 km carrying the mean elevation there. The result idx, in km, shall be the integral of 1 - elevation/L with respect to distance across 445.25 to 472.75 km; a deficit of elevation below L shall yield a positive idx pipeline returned 3.9 km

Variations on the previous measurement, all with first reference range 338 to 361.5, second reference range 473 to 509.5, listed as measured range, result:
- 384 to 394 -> 1.62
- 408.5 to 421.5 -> 4.90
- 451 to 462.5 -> 1.65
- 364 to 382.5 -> 1.22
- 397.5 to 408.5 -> 4.60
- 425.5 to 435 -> 2.17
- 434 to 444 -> 2.76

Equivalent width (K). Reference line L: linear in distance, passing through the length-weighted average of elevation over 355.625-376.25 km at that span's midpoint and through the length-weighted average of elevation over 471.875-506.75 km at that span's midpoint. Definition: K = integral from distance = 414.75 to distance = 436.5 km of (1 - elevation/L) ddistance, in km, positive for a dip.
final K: 5.7 km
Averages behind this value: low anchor 86.8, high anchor 91.6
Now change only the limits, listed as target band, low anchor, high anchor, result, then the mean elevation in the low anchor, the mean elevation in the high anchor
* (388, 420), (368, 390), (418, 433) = 6.40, 74.1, 67.7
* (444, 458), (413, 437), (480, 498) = 1.33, 64.6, 92.1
